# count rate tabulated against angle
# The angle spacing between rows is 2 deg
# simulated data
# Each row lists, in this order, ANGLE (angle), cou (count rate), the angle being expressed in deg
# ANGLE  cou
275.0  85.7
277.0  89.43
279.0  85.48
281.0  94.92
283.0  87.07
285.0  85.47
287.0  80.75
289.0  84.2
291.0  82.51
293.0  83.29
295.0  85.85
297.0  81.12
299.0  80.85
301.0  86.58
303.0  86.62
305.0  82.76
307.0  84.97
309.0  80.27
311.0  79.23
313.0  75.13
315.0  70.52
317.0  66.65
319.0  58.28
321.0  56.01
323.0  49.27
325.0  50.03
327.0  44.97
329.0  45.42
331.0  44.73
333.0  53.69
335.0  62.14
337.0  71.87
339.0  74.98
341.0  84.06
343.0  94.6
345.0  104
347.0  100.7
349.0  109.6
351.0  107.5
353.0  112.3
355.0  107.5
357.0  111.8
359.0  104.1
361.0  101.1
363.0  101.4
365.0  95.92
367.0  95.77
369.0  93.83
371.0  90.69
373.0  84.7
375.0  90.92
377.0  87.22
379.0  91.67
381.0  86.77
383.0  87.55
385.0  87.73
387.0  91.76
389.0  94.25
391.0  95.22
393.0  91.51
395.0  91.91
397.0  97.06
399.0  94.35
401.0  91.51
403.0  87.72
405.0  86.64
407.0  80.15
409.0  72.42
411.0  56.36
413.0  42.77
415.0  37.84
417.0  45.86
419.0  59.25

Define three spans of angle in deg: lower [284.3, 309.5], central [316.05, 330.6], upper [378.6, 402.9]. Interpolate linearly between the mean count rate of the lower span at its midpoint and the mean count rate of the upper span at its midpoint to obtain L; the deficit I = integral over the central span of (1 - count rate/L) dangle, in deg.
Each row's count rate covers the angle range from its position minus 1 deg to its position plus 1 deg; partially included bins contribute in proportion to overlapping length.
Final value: 5.6 deg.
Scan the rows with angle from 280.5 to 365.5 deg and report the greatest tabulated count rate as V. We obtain 112.3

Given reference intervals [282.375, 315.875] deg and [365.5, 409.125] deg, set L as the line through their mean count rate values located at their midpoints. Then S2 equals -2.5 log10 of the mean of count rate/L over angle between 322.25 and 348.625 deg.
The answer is 0.24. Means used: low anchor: 82.2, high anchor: 90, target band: 68.9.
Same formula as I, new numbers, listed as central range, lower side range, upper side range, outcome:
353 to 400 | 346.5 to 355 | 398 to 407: 1.7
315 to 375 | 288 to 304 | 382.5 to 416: 0.5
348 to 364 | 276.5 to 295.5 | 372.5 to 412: -3.7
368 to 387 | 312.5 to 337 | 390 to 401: -1.1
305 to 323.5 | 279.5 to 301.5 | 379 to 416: 3.1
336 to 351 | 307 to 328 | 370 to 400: -3.6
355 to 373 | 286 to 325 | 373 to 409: -2.9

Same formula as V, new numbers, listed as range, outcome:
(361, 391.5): 101.4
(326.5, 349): 109.6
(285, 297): 85.85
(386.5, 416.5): 97.06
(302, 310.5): 86.62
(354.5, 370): 111.8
